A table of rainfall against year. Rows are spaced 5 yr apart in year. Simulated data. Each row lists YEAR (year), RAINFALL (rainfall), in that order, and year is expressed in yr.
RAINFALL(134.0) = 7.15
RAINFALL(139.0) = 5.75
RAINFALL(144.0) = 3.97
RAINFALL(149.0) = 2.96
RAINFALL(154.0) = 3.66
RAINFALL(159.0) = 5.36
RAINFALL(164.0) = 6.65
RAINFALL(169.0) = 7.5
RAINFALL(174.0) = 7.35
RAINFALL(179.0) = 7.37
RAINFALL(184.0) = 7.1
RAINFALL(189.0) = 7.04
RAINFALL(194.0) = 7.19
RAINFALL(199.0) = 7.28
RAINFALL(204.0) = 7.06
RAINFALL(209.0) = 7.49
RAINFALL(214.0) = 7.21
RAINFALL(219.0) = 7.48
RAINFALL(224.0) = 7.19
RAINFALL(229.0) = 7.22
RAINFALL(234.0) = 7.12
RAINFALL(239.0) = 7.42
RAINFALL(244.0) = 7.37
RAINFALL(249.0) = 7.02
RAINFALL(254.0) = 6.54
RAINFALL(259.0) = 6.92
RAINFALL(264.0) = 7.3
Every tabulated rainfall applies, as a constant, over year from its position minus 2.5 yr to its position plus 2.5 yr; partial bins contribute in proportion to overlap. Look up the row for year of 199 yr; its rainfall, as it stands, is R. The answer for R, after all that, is 7.28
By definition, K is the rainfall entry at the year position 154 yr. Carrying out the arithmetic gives 3.66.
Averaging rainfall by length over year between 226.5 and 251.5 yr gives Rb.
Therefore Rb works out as 7.23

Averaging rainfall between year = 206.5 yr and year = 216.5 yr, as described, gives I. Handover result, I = 7.35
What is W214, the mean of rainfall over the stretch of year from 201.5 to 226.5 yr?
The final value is 7.29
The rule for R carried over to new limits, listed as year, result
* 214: 7.21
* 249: 7.02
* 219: 7.48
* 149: 2.96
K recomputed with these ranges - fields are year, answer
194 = 7.19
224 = 7.19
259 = 6.92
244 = 7.37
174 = 7.35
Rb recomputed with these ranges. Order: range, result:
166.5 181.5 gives 7.41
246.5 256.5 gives 6.78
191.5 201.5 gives 7.23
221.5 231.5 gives 7.21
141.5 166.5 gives 4.52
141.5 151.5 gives 3.47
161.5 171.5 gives 7.08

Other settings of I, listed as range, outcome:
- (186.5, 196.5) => 7.12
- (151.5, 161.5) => 4.51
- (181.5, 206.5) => 7.13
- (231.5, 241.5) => 7.27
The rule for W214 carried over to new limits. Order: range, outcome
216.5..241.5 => 7.29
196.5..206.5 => 7.17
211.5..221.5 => 7.35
